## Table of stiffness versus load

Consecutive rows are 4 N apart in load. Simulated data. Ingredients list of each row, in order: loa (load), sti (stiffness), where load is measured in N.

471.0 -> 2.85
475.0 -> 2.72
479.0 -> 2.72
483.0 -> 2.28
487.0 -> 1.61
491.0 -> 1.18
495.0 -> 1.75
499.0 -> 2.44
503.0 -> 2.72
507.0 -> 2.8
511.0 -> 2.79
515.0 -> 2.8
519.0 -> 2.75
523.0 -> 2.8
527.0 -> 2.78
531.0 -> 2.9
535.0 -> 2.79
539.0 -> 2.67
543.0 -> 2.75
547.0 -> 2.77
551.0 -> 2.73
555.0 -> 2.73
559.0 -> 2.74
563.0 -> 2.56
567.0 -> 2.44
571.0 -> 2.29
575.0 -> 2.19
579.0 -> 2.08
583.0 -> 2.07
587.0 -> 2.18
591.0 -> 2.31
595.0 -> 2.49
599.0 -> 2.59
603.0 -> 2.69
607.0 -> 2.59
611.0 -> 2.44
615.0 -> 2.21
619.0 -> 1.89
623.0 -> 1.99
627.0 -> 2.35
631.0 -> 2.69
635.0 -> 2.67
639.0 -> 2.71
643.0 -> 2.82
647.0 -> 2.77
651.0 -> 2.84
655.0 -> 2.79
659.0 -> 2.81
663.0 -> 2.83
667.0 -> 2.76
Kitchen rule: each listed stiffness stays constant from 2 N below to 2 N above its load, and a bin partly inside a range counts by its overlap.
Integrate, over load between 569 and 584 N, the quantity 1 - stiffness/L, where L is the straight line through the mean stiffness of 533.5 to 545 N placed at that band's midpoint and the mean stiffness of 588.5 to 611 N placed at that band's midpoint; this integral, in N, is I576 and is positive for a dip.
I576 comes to 2.5 N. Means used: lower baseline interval 2.73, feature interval 2.16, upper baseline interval 2.52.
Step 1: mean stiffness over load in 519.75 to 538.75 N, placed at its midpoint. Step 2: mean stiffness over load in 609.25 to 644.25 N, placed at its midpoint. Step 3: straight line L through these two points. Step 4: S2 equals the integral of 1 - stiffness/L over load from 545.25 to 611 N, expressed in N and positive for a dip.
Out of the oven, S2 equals 3.5 N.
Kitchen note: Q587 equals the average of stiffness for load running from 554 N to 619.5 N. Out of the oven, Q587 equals 2.39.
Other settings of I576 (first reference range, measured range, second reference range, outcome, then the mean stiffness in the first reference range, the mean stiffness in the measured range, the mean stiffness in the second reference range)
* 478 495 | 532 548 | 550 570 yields -2.24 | 1.88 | 2.75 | 2.62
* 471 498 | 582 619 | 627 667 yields 2.73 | 2.12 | 2.38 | 2.75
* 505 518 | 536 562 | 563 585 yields -2.79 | 2.79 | 2.73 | 2.25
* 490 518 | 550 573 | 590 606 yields -0.81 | 2.41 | 2.58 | 2.54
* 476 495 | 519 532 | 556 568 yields -2.88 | 1.97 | 2.81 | 2.6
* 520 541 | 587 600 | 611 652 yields 0.93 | 2.79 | 2.41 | 2.48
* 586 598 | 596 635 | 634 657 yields 2.09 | 2.36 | 2.4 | 2.77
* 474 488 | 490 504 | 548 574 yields 2.16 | 2.36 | 2.03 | 2.57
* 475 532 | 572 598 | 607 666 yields 2.92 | 2.45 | 2.24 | 2.56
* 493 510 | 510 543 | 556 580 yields -4.72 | 2.45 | 2.78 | 2.41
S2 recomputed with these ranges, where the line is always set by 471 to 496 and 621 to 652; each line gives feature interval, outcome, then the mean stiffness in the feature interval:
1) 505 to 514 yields -2.4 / 2.8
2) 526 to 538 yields -2.9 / 2.81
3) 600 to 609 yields -0.5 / 2.63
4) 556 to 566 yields -1.2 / 2.64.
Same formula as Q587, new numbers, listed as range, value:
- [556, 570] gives 2.57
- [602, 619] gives 2.4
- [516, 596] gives 2.55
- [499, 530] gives 2.76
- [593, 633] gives 2.39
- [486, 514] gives 2.23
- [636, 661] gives 2.79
